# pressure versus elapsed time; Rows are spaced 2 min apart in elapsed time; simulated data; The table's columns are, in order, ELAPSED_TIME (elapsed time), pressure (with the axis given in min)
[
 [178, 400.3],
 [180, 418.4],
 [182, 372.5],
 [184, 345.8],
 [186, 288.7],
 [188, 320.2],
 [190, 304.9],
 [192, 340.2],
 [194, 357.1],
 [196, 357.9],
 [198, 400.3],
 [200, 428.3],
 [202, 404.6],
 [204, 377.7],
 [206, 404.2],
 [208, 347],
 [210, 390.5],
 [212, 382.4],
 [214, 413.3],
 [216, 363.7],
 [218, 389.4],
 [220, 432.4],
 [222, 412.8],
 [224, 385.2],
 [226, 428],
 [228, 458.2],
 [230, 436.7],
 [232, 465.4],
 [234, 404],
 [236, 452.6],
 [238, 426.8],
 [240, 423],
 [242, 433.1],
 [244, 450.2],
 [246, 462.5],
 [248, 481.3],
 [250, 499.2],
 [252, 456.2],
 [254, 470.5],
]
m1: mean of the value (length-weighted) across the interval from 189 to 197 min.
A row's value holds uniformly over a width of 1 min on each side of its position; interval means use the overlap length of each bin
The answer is 340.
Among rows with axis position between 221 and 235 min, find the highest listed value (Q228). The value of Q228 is 465.4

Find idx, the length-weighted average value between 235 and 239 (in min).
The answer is 440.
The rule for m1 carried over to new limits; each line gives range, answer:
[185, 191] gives 305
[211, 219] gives 387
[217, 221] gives 411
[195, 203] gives 398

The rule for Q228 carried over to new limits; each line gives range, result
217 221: 432.4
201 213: 404.6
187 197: 357.9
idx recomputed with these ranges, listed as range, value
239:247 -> 442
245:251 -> 481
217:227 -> 410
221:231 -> 424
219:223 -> 423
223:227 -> 407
